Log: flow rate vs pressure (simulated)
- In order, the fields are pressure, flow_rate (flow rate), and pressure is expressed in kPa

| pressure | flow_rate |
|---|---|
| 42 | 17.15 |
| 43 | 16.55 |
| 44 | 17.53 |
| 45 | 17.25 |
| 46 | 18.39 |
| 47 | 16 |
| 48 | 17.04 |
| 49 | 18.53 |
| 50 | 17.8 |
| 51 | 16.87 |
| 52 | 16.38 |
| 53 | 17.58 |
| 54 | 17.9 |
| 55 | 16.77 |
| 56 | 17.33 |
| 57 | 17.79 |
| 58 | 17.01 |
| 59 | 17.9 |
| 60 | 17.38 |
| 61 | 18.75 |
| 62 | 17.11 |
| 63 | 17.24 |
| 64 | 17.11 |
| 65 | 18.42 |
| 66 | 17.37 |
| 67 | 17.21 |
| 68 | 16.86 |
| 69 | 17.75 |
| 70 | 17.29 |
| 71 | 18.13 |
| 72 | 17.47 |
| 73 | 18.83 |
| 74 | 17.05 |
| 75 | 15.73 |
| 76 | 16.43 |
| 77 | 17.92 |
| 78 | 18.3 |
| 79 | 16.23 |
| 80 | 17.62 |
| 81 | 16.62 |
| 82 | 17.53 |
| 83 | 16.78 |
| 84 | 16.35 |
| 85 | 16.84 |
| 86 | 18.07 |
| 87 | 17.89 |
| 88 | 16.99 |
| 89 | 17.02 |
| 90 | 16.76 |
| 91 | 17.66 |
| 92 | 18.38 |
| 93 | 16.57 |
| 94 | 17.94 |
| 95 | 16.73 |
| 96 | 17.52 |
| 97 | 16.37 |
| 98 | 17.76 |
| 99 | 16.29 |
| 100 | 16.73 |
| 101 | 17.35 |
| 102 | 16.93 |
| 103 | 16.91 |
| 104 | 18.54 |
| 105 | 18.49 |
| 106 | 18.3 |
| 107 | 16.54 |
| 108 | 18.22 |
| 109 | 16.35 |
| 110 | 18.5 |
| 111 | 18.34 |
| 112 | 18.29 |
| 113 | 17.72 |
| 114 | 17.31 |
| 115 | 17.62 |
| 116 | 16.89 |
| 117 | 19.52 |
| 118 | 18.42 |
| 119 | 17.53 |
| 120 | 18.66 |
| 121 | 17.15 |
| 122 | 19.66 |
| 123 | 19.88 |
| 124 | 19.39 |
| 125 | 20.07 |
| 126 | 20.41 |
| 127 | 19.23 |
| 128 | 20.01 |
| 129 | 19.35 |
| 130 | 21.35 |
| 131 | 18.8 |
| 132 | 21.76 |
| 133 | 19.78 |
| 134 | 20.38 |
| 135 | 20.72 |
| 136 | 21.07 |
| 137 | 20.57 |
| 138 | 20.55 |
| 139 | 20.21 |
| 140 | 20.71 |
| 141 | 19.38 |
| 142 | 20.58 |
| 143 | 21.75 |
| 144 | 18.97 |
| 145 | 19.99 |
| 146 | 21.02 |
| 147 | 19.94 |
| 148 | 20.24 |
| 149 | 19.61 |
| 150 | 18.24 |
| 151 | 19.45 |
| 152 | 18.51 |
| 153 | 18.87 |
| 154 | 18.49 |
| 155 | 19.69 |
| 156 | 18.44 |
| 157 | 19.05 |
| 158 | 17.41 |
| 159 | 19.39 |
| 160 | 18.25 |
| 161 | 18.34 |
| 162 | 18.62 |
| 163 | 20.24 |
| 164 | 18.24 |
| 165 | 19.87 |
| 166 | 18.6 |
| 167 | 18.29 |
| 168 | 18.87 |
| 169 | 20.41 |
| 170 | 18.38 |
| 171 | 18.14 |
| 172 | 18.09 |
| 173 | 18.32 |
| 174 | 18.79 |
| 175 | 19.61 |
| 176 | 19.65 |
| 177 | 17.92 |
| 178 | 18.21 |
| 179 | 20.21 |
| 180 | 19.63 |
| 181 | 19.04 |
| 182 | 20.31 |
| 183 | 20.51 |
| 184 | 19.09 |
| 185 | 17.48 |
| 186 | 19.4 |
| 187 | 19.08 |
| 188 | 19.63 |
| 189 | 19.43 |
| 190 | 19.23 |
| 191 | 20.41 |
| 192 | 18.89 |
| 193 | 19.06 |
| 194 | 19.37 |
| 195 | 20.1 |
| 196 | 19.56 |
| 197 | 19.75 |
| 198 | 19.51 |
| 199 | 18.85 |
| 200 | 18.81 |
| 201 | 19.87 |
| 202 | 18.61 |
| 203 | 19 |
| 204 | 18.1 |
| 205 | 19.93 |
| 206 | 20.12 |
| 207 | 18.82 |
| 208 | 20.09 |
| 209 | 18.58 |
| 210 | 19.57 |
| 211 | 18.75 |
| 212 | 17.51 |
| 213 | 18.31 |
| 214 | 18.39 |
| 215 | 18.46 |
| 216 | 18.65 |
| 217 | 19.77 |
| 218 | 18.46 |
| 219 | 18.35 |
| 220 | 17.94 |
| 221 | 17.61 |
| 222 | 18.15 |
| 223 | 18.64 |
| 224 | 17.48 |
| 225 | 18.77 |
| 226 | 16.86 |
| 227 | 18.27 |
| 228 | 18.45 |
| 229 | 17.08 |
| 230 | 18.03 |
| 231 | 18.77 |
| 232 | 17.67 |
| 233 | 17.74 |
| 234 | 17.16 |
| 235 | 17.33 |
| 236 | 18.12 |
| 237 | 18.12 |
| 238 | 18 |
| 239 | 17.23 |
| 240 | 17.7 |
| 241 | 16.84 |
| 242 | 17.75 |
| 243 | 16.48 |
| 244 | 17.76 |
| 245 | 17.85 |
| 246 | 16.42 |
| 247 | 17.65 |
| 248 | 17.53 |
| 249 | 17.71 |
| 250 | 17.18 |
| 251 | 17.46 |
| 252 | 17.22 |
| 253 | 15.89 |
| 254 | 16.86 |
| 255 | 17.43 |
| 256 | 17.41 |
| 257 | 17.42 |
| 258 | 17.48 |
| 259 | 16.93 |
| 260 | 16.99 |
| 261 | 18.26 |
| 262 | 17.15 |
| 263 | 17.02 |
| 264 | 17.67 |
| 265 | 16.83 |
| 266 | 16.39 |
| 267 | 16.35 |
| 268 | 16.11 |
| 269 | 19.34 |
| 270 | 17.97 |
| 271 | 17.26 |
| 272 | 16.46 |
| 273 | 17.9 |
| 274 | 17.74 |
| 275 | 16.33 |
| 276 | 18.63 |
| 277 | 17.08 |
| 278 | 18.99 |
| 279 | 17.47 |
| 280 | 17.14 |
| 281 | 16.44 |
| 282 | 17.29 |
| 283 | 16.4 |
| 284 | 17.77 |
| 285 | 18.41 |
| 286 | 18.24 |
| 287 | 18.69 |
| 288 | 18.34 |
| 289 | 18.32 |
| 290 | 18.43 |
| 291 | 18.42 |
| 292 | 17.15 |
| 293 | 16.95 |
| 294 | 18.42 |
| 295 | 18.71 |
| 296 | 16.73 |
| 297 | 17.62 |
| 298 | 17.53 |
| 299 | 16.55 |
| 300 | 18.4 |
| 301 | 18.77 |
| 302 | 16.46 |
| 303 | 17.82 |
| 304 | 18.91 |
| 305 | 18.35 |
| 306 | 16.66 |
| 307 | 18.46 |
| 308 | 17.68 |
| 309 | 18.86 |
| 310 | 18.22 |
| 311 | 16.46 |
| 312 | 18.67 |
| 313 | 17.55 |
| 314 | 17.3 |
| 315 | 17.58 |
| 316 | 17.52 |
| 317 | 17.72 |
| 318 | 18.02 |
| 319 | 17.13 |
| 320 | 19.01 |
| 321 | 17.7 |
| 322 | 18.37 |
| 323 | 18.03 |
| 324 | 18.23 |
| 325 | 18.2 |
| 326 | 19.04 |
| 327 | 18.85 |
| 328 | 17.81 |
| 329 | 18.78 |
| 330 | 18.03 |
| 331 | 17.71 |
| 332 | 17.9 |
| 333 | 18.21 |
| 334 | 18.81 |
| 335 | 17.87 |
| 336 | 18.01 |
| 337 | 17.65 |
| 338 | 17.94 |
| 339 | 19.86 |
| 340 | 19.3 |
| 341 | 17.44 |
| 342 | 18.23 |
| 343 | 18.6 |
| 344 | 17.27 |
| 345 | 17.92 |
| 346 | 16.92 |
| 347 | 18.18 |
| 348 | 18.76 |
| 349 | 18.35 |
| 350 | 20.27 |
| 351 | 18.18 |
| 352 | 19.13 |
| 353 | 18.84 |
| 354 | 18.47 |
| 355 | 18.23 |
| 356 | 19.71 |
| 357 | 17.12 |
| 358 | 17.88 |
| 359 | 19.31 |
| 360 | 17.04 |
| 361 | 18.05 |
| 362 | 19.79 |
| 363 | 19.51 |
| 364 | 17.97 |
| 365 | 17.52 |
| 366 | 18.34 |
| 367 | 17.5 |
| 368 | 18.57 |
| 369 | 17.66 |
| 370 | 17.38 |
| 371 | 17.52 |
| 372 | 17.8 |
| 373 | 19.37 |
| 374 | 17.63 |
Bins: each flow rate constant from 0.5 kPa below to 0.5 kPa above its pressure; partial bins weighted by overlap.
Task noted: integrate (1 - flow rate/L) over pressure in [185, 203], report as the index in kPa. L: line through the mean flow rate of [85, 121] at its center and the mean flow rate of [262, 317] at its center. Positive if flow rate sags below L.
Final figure -1.8 kPa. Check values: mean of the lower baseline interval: 17.6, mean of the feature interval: 19.3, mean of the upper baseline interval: 17.6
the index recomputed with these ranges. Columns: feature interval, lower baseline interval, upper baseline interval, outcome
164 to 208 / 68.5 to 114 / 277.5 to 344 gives -3.87 kPa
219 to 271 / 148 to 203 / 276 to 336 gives 2.68 kPa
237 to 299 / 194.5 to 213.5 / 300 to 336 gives 3.53 kPa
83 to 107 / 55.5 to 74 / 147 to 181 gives 0.94 kPa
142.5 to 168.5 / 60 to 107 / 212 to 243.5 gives -2.25 kPa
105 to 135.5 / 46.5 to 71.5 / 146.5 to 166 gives -0.75 kPa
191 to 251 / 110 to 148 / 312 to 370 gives 1.99 kPa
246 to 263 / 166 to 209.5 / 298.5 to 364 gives 1.33 kPa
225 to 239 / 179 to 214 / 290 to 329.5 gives 0.75 kPa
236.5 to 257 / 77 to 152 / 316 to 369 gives 1.18 kPa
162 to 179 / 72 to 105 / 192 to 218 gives -0.32 kPa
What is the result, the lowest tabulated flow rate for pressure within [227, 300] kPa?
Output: 15.89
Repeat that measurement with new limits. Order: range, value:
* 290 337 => 16.46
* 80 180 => 16.29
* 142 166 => 17.41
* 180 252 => 16.42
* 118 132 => 17.15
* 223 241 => 16.84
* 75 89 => 15.73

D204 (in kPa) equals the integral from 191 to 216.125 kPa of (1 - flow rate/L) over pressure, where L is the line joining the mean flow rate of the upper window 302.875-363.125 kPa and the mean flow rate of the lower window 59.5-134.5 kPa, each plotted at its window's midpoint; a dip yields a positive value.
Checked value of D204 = -1.5 kPa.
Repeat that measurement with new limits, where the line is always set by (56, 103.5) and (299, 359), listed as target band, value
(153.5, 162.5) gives -0.55 kPa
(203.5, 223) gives -1.05 kPa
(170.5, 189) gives -1.50 kPa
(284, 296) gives -0.06 kPa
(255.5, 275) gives 0.72 kPa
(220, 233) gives -0.12 kPa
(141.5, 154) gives -1.56 kPa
